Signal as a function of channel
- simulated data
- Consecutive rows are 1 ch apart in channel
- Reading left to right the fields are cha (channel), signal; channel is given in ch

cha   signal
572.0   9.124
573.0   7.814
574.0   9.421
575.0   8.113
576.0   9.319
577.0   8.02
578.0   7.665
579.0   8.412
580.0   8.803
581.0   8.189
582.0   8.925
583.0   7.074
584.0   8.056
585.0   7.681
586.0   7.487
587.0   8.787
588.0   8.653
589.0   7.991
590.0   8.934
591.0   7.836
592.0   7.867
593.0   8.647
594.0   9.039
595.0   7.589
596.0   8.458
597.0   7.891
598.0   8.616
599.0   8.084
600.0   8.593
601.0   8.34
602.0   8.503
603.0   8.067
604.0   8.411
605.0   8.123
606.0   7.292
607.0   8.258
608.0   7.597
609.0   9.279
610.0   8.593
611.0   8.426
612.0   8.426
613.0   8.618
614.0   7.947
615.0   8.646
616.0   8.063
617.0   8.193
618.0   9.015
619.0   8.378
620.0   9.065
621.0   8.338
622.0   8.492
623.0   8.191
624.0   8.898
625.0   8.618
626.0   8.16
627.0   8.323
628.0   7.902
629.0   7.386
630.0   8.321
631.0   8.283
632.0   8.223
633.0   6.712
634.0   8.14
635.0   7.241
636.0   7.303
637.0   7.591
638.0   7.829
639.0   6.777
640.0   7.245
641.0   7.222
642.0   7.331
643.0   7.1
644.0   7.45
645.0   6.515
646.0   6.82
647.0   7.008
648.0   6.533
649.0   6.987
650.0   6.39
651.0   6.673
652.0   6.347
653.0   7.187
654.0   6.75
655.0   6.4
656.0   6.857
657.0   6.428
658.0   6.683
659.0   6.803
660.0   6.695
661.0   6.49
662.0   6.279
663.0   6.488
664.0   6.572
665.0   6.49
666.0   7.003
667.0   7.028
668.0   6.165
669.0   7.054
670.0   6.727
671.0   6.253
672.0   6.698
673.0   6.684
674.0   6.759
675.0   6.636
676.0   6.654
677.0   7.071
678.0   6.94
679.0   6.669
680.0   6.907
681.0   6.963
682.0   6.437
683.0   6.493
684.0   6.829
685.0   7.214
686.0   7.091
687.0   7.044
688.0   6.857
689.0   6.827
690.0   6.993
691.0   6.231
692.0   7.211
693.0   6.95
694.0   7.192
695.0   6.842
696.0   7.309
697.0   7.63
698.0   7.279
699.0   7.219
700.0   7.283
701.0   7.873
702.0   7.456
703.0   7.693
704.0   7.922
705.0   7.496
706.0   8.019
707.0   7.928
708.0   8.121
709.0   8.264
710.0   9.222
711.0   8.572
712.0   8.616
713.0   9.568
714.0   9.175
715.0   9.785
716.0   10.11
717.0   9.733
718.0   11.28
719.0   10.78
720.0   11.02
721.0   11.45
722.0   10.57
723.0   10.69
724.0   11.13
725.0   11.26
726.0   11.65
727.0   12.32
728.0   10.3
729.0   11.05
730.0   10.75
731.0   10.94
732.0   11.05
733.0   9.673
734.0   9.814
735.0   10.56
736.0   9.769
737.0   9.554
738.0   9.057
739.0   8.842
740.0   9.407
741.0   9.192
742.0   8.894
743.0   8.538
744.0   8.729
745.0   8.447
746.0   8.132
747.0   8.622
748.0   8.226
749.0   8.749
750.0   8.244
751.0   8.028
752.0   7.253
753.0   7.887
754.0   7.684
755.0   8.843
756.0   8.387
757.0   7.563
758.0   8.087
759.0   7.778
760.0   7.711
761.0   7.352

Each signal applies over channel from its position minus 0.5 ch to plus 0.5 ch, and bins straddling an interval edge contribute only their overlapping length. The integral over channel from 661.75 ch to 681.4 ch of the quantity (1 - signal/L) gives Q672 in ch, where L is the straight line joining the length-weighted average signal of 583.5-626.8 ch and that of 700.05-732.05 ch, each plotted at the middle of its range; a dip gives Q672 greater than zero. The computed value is 5.2 ch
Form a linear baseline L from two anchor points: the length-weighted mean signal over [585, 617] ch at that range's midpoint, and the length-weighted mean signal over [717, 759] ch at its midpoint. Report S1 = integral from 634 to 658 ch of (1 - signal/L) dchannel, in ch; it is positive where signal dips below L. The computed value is 4.75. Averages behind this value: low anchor 8.28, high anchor 9.55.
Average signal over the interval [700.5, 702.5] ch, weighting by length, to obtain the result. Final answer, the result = 7.66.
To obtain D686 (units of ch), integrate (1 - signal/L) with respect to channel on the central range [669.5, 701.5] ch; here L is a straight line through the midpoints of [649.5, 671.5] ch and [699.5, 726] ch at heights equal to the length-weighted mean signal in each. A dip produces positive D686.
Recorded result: 3.9 ch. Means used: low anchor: 6.63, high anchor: 9.31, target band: 6.93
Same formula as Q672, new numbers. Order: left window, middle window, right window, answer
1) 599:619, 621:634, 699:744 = 0.6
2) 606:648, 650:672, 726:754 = 4.5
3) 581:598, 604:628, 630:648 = -2.0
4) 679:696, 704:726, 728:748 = -3.5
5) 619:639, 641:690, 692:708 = 6.2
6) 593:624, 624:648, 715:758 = 3.0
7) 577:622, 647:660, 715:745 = 3.4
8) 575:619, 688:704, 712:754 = 3.6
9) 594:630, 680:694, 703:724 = 3.5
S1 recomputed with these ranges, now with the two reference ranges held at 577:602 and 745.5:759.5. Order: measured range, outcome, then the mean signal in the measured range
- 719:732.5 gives -4.90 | 11.1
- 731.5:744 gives -2.12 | 9.5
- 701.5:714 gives -0.21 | 8.28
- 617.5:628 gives -0.39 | 8.52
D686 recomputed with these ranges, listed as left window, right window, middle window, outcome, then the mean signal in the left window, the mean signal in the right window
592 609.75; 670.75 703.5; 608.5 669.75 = 1.9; 8.27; 6.98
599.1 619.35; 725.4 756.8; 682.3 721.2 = 4.1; 8.33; 9.3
